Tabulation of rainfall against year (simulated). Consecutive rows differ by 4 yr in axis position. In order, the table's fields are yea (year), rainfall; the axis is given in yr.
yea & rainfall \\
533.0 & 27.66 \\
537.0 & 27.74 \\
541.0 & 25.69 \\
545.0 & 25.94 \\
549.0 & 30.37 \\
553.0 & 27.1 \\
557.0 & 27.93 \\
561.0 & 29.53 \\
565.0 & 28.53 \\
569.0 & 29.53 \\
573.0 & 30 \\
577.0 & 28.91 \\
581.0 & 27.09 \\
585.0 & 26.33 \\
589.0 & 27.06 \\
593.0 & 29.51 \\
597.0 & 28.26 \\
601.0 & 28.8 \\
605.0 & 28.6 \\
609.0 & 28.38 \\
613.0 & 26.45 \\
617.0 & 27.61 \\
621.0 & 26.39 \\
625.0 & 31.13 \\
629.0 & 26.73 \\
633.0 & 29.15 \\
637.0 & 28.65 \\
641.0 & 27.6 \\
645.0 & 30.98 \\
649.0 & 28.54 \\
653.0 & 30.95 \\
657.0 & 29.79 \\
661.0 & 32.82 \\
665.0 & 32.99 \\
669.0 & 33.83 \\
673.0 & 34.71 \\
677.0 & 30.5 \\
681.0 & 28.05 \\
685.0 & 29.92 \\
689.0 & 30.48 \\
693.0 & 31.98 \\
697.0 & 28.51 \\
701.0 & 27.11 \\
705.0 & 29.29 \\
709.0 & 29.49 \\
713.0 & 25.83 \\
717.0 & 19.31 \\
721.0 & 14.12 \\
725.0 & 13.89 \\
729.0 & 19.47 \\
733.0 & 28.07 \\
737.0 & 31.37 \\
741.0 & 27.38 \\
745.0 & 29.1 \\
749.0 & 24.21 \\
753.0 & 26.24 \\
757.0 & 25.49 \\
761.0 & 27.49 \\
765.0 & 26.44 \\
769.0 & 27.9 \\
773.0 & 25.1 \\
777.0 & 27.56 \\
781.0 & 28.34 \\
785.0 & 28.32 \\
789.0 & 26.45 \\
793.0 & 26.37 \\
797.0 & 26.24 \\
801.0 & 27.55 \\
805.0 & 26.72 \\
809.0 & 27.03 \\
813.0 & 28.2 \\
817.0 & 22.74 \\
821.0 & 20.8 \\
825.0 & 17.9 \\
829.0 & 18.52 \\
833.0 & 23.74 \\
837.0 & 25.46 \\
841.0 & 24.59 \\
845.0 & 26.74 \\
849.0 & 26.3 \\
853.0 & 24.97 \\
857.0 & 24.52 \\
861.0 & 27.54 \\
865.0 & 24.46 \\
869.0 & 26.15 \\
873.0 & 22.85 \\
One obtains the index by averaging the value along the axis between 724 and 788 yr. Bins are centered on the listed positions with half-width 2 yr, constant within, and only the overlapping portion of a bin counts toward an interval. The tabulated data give 26.2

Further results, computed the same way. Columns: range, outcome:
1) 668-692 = 31.2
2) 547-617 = 28.4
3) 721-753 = 24.2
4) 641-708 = 30.5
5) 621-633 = 28.5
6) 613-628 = 28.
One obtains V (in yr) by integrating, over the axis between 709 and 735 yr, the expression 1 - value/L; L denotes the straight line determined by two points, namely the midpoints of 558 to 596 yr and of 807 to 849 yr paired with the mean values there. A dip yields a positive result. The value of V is 4.9 yr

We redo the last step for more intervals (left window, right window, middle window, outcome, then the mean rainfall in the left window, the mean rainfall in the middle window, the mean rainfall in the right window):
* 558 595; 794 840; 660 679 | -4.4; 28.5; 33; 24.1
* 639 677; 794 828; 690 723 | 3.8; 31.3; 25.8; 24.5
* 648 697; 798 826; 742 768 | 0.7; 31.2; 26.6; 24.7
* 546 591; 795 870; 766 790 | -1.7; 28.3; 27.3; 24.7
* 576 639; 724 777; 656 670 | -2.7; 28.1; 32.4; 25.8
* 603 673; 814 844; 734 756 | -1.8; 29.6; 27.6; 22.3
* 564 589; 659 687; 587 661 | 3.3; 28.3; 28.7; 31.8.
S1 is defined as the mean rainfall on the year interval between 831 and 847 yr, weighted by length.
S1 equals 25.1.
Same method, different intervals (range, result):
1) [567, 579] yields 29.5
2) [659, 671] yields 33.2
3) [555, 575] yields 29.1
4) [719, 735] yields 18.9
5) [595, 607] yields 28.6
